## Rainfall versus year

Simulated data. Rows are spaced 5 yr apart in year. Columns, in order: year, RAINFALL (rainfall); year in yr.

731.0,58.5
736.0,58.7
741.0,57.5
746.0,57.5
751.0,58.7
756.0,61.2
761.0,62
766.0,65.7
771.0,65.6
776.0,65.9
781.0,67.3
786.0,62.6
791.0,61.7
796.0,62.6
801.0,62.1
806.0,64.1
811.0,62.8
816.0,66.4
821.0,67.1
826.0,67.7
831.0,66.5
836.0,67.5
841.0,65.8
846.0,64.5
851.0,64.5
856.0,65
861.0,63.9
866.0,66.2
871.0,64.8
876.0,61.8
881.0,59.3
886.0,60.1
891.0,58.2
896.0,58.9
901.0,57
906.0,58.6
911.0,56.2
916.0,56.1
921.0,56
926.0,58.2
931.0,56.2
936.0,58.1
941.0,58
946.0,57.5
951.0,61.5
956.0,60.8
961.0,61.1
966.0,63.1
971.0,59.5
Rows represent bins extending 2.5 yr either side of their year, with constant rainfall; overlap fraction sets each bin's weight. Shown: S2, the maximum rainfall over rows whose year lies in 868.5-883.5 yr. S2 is 64.8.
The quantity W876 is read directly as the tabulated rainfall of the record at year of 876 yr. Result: 61.8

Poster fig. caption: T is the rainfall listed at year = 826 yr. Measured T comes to 67.7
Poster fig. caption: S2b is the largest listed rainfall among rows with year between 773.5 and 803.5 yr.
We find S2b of 67.3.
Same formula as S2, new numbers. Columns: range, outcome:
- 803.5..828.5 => 67.7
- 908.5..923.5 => 56.2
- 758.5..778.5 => 65.9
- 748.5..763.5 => 62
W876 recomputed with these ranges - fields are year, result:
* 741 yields 57.5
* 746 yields 57.5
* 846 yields 64.5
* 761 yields 62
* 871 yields 64.8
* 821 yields 67.1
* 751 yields 58.7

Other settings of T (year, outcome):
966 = 63.1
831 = 66.5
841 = 65.8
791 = 61.7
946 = 57.5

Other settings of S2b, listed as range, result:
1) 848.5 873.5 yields 66.2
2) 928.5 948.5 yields 58.1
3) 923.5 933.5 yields 58.2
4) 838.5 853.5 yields 65.8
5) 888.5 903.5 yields 58.9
